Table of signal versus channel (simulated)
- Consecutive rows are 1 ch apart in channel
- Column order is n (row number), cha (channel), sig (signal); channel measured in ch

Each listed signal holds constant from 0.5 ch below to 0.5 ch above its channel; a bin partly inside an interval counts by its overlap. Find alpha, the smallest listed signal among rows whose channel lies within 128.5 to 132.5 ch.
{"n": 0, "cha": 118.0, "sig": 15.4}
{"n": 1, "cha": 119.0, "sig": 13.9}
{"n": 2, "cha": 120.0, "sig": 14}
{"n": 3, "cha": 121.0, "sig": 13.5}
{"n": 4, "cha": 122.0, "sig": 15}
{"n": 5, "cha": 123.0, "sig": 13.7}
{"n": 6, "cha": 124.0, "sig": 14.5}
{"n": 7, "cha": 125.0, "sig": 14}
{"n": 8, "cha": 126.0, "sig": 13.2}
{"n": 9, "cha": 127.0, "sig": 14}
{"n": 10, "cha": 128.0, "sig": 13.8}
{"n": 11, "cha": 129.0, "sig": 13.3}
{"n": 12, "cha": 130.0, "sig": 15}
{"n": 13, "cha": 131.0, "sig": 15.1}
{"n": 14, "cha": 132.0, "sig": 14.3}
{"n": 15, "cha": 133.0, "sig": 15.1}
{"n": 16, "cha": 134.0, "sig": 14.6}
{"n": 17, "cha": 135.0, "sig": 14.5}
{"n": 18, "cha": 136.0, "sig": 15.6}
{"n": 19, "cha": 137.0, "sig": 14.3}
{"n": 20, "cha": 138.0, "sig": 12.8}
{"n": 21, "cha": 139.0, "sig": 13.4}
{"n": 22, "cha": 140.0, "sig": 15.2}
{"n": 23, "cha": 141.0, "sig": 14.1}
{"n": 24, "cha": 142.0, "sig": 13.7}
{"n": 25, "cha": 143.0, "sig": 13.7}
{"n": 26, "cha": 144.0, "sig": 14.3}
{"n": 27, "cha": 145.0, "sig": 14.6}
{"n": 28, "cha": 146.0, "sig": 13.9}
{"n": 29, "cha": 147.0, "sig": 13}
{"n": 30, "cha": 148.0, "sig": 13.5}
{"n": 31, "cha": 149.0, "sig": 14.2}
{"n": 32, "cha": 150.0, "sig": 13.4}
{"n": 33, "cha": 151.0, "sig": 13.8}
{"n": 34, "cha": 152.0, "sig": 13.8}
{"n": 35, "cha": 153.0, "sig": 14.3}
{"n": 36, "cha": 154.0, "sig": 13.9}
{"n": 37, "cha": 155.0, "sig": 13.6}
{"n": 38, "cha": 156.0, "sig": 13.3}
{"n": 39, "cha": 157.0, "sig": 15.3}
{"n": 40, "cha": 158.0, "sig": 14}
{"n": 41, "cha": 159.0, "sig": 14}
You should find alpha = 13.3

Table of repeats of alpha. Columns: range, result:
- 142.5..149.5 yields 13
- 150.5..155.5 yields 13.6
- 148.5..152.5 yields 13.4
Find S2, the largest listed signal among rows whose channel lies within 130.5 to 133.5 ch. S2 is 15.1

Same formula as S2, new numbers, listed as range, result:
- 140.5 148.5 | 14.6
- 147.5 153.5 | 14.3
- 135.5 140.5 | 15.6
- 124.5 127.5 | 14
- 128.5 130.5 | 15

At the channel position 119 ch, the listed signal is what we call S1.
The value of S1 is 13.9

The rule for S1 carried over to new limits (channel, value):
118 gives 15.4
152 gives 13.8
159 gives 14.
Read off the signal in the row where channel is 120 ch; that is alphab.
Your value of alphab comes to 14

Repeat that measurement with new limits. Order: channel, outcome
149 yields 14.2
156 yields 13.3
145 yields 14.6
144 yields 14.3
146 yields 13.9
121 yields 13.5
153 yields 14.3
